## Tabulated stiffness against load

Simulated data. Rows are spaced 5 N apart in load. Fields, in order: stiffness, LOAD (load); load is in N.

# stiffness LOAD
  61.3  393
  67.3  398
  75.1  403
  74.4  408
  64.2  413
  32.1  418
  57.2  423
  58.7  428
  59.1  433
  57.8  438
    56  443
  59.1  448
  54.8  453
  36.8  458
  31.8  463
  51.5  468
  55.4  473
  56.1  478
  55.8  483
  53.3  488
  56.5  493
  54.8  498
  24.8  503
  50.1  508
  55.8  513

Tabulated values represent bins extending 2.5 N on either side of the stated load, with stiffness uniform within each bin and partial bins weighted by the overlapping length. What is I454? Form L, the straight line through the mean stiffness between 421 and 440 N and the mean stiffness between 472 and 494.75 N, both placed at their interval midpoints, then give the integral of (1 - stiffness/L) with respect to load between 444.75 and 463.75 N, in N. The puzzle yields 3.2 N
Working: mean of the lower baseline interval 58.2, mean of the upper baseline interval 55.4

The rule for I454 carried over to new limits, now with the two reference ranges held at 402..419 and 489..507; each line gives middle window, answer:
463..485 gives -0.6 N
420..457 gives 0.8 N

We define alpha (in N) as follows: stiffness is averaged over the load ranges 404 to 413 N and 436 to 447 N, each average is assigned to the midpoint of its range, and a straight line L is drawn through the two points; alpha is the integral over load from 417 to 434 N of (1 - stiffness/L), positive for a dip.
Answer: 2.9 N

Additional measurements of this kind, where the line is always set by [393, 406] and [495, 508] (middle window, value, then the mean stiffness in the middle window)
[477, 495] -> -3.4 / 55.3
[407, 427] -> 2.8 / 55.8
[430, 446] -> 0.4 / 57.7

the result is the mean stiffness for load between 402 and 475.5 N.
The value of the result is 54.5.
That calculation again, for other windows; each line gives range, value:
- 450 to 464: 42.8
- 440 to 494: 51.5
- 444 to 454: 57.1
